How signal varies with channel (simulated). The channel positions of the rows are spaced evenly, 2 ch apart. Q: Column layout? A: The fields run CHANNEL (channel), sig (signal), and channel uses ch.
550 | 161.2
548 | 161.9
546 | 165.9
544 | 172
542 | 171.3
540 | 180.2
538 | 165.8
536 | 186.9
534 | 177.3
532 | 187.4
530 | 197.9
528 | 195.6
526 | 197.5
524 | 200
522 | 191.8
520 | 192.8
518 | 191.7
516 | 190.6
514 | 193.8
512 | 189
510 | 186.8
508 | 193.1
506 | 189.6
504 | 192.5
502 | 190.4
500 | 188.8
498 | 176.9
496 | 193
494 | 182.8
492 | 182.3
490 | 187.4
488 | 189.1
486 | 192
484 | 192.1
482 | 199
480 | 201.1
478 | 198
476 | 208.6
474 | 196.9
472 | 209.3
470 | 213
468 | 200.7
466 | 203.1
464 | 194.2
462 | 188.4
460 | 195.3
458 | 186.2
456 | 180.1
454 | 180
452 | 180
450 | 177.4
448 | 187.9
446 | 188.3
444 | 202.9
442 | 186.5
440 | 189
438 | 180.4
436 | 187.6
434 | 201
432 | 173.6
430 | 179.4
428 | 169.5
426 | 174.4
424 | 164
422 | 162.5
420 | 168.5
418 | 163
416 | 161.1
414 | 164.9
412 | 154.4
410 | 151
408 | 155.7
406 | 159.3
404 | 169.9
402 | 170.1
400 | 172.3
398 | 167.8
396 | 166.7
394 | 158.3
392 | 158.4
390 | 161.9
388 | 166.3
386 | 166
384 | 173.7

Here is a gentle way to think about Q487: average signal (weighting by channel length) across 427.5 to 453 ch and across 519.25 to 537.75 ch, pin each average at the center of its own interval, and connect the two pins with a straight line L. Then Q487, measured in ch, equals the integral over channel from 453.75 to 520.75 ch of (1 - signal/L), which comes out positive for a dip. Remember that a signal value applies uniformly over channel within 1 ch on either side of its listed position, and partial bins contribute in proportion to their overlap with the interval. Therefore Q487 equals -1.6 ch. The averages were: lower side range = 185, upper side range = 191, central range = 193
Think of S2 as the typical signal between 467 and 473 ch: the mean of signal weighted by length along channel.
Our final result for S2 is 208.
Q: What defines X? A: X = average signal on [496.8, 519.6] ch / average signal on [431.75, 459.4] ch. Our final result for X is 1.02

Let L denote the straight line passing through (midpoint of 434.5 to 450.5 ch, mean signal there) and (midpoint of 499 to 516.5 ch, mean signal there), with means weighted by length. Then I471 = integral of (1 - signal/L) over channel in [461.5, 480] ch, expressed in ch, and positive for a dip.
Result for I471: -1.2 ch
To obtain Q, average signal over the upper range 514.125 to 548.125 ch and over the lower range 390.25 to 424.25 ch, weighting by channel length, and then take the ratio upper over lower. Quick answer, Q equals 1.1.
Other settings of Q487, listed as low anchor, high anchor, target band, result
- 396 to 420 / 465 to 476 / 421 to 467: 0.8 ch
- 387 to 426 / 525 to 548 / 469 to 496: -3.5 ch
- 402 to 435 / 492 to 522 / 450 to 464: -0.7 ch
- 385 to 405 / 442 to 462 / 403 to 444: 1.1 ch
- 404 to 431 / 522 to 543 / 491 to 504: -0.5 ch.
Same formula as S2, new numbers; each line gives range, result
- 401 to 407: 166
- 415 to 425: 164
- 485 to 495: 187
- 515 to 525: 193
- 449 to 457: 179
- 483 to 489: 191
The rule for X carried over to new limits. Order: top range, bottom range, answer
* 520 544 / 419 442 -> 1.05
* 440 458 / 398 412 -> 1.14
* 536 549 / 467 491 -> 0.86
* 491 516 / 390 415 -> 1.16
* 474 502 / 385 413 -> 1.18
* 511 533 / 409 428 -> 1.19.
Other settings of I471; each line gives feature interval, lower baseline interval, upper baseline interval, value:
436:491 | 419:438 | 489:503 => -3.54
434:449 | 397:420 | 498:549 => -1.79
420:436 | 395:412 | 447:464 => -0.15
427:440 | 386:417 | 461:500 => -0.49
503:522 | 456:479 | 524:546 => -0.29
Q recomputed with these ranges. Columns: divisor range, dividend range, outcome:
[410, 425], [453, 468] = 1.18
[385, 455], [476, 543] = 1.10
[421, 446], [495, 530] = 1.06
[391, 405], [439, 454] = 1.12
